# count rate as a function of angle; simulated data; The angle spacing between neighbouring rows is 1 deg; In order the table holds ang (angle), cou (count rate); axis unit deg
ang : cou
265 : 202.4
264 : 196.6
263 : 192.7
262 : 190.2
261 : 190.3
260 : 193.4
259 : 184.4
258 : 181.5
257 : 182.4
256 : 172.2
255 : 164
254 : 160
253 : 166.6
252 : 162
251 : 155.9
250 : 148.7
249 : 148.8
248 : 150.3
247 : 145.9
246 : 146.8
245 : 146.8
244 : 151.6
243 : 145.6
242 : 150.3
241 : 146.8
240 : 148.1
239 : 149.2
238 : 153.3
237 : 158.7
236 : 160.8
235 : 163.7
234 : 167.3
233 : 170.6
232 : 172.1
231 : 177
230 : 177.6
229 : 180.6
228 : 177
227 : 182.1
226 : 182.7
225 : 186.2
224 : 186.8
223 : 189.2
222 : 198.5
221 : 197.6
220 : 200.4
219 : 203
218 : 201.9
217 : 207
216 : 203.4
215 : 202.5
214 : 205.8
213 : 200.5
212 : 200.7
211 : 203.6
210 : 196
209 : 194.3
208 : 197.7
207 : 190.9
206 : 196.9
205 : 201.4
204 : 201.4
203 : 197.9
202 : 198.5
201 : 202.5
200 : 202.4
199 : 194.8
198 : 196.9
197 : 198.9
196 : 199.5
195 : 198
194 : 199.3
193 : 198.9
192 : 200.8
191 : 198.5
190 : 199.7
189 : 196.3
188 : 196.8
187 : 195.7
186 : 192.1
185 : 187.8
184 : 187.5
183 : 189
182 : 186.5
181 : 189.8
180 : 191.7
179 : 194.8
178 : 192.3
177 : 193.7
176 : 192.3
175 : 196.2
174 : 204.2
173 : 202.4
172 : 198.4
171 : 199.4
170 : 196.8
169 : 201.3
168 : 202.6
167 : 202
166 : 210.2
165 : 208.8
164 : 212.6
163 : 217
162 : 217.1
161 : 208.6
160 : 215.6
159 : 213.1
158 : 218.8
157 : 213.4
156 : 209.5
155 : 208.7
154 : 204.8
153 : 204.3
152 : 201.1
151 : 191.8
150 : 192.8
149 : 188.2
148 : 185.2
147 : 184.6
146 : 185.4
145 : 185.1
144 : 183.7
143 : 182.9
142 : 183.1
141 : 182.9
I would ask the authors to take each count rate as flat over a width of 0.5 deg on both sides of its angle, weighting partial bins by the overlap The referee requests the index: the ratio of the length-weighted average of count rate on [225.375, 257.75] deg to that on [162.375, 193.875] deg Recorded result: 0.82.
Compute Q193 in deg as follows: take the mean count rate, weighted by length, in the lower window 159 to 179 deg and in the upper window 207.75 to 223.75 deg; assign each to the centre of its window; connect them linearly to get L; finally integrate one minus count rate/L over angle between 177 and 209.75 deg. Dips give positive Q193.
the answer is 1.0 deg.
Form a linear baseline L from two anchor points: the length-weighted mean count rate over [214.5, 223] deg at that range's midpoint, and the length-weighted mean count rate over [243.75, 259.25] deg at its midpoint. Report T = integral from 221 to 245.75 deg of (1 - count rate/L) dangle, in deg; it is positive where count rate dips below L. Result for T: 2.1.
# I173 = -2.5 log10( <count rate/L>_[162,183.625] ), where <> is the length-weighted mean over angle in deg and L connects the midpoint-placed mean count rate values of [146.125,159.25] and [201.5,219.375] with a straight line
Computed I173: 0.01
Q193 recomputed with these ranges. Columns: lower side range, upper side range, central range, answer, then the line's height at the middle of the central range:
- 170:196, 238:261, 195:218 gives -2.1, 183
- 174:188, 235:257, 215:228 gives -2.0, 169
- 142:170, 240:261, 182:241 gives -4.0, 177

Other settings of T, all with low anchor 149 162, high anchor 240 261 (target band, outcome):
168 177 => 0.0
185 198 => -0.6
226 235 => -0.3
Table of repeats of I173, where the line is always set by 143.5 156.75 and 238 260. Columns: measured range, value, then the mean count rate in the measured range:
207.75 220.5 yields -0.177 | 201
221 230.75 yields -0.113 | 185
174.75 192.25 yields -0.063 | 193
